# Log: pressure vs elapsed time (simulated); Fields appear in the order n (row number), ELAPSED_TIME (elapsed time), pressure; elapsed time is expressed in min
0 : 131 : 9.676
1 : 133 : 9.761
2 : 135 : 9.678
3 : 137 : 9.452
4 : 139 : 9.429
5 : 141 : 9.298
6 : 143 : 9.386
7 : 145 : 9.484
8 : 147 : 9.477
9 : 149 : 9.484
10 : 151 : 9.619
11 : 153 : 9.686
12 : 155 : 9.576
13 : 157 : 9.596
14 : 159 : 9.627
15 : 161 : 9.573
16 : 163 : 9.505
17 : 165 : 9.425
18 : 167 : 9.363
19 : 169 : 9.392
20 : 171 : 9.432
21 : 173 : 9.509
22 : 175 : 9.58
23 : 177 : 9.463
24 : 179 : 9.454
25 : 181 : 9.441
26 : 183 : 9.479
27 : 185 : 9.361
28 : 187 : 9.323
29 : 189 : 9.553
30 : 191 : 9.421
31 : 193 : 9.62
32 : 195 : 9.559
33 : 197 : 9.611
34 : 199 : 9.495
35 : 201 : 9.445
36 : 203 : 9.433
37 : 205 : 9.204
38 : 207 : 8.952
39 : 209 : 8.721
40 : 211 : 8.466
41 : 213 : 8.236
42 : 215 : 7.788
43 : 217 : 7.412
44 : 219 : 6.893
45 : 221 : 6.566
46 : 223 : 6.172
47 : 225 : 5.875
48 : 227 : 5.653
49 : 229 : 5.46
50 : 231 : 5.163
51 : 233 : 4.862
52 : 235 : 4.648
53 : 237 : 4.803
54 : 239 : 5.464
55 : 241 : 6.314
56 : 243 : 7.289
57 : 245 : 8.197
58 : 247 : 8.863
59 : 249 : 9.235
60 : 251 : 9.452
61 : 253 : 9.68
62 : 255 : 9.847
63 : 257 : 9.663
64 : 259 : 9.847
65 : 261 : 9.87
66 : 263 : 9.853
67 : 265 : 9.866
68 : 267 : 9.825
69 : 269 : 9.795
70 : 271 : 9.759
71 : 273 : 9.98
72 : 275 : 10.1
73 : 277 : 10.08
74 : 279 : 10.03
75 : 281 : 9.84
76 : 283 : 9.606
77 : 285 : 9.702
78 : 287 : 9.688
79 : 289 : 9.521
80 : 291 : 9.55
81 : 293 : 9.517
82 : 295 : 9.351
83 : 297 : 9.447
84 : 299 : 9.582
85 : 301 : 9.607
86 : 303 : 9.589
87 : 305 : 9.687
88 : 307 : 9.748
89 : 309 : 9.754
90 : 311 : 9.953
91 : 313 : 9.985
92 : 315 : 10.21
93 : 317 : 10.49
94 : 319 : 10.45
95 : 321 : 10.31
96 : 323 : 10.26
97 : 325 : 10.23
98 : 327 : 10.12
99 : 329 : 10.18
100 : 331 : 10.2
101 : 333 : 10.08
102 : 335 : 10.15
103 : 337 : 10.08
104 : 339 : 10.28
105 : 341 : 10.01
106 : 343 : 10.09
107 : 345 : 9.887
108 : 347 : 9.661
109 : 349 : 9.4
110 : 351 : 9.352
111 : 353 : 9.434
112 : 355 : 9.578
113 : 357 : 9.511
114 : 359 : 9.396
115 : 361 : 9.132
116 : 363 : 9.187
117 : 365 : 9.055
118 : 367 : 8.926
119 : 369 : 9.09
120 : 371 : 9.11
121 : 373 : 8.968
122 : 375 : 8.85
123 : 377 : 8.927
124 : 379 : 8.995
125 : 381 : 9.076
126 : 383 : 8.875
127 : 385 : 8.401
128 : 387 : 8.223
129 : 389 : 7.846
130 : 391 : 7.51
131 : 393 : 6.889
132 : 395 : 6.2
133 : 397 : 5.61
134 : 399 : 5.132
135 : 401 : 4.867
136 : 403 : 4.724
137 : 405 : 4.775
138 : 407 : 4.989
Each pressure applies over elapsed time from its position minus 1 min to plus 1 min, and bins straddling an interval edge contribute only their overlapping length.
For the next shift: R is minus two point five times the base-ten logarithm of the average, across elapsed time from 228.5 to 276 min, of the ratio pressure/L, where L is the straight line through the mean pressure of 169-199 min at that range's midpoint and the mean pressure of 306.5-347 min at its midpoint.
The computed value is 0.18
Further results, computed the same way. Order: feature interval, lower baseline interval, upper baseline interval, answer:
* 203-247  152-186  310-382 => 0.36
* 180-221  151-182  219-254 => -0.10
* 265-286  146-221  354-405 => -0.14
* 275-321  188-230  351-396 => -0.16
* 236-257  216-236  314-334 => -0.17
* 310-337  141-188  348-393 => -0.13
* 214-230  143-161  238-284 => 0.40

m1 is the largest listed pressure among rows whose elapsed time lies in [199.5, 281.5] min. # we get 10.1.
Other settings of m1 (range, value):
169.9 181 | 9.58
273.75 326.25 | 10.49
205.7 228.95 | 8.952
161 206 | 9.62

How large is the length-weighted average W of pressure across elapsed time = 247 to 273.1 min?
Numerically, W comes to 9.7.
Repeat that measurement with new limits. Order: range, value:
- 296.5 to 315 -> 9.74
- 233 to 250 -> 6.73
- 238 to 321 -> 9.48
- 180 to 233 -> 8.18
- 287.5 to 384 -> 9.64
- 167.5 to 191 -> 9.45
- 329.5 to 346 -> 10.1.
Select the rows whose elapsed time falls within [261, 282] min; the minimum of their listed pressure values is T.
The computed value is 9.759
